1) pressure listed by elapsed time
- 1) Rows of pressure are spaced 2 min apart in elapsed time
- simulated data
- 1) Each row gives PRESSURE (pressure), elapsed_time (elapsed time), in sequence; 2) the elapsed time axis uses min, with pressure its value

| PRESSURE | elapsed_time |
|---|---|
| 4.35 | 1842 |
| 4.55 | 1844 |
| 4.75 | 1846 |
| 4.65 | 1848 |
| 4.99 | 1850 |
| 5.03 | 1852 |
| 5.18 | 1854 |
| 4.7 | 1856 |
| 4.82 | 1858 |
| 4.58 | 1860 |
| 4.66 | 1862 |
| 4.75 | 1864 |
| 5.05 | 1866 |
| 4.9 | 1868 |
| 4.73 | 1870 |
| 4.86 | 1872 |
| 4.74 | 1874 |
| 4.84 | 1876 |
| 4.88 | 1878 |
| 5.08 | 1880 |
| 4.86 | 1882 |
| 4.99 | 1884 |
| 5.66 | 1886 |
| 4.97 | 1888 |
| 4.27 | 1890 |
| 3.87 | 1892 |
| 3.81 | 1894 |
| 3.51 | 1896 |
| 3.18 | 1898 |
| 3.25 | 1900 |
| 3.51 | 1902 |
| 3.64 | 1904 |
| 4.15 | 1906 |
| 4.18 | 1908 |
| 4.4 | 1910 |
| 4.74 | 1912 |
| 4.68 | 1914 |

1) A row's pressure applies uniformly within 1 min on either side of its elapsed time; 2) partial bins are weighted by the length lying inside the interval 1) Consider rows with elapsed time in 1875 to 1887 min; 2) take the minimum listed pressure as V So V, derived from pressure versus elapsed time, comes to 4.84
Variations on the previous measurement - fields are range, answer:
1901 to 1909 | 3.51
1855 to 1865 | 4.58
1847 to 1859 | 4.65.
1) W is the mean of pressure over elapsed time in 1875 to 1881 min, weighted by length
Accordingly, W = 4.93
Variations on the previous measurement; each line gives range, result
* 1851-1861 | 4.86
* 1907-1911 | 4.29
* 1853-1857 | 4.94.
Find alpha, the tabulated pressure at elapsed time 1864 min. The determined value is 4.75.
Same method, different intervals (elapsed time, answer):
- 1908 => 4.18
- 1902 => 3.51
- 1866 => 5.05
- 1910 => 4.4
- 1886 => 5.66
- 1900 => 3.25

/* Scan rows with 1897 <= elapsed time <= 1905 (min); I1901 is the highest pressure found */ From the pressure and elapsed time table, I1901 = 3.64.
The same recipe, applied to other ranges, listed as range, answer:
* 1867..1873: 4.9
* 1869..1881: 5.08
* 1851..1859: 5.18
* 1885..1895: 5.66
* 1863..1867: 5.05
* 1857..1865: 4.82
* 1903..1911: 4.4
